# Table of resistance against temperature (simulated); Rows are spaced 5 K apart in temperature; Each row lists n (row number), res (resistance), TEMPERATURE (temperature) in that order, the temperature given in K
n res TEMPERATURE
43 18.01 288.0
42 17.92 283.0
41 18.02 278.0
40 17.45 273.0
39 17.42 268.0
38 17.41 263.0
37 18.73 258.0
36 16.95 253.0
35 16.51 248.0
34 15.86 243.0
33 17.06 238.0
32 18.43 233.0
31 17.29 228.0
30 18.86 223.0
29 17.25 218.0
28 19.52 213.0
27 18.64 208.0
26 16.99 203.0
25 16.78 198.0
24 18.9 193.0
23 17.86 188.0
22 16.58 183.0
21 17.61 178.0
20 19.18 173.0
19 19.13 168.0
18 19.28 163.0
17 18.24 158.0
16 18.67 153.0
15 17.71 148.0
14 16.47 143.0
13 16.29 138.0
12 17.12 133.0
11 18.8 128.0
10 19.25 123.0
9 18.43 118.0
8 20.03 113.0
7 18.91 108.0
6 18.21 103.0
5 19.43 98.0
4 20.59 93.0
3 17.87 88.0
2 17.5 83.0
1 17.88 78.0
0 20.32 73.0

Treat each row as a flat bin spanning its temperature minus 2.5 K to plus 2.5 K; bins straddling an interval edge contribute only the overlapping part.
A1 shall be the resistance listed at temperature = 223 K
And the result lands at 18.86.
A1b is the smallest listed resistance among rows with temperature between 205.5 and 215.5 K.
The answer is 18.64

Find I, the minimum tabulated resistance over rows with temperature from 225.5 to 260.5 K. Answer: 15.86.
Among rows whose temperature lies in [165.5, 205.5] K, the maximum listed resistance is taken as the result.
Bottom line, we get 19.18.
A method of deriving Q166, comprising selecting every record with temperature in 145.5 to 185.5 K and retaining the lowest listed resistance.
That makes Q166 16.58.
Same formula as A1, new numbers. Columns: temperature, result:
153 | 18.67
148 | 17.71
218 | 17.25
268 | 17.42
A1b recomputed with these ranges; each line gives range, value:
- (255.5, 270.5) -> 17.41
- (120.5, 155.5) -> 16.29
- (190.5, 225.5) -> 16.78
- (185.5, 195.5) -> 17.86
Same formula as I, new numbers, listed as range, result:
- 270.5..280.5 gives 17.45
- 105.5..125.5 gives 18.43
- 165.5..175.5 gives 19.13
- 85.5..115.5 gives 17.87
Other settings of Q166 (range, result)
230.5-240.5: 17.06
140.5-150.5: 16.47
